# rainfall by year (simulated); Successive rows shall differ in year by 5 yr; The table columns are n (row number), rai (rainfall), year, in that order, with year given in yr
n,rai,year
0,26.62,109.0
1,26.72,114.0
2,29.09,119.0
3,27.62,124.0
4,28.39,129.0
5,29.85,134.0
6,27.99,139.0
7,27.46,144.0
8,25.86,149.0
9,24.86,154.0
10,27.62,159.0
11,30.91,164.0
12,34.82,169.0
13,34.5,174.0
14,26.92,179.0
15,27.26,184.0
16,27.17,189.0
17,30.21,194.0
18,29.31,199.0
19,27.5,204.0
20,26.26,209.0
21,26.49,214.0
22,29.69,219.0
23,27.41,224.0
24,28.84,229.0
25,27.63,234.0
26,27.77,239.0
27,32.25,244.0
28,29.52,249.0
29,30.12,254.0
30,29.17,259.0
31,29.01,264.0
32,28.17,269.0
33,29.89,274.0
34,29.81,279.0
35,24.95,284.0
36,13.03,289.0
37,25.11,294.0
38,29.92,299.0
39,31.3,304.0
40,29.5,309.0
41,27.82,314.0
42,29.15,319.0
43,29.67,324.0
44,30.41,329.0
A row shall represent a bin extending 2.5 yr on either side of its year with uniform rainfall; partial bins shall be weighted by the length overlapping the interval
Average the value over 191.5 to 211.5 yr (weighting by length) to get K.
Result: 28.3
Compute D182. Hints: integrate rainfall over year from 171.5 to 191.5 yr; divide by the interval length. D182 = 29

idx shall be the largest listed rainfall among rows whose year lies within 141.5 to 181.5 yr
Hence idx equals 34.82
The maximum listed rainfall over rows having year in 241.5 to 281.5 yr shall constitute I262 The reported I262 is 32.25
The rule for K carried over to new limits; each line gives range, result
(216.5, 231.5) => 28.6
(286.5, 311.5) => 25.8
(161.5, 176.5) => 33.4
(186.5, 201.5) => 28.9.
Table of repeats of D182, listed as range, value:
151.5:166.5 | 27.8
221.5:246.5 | 28.8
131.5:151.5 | 27.8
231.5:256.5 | 29.5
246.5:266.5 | 29.5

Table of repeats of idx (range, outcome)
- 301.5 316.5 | 31.3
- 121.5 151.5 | 29.85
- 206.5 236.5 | 29.69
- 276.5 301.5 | 29.92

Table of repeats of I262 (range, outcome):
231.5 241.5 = 27.77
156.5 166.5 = 30.91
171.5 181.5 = 34.5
